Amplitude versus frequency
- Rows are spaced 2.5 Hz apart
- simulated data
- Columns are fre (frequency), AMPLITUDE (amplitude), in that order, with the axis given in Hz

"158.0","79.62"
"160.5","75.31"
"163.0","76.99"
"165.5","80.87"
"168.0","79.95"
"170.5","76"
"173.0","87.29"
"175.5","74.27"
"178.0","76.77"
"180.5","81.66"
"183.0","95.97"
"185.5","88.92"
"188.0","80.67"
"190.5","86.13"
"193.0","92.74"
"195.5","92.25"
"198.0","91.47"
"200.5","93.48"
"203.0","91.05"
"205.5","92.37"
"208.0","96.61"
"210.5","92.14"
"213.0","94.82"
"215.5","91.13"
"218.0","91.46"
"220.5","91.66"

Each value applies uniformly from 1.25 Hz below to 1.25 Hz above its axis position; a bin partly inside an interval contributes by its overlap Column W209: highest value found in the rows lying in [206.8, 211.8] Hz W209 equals 96.61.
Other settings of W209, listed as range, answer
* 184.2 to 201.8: 93.48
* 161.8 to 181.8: 87.29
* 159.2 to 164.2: 76.99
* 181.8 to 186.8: 95.97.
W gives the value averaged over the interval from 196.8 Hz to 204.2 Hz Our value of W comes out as 92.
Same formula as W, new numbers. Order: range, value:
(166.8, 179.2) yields 78.9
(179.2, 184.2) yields 88.6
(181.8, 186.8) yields 92.3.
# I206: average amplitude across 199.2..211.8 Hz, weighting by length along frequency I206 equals 93.1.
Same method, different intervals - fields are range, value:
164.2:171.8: 79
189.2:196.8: 90.3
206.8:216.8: 93.6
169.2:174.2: 81.6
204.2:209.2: 94.4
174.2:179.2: 75.6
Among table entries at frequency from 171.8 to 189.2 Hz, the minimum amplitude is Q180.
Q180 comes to 74.27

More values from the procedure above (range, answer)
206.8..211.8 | 92.14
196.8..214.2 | 91.05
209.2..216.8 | 91.13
